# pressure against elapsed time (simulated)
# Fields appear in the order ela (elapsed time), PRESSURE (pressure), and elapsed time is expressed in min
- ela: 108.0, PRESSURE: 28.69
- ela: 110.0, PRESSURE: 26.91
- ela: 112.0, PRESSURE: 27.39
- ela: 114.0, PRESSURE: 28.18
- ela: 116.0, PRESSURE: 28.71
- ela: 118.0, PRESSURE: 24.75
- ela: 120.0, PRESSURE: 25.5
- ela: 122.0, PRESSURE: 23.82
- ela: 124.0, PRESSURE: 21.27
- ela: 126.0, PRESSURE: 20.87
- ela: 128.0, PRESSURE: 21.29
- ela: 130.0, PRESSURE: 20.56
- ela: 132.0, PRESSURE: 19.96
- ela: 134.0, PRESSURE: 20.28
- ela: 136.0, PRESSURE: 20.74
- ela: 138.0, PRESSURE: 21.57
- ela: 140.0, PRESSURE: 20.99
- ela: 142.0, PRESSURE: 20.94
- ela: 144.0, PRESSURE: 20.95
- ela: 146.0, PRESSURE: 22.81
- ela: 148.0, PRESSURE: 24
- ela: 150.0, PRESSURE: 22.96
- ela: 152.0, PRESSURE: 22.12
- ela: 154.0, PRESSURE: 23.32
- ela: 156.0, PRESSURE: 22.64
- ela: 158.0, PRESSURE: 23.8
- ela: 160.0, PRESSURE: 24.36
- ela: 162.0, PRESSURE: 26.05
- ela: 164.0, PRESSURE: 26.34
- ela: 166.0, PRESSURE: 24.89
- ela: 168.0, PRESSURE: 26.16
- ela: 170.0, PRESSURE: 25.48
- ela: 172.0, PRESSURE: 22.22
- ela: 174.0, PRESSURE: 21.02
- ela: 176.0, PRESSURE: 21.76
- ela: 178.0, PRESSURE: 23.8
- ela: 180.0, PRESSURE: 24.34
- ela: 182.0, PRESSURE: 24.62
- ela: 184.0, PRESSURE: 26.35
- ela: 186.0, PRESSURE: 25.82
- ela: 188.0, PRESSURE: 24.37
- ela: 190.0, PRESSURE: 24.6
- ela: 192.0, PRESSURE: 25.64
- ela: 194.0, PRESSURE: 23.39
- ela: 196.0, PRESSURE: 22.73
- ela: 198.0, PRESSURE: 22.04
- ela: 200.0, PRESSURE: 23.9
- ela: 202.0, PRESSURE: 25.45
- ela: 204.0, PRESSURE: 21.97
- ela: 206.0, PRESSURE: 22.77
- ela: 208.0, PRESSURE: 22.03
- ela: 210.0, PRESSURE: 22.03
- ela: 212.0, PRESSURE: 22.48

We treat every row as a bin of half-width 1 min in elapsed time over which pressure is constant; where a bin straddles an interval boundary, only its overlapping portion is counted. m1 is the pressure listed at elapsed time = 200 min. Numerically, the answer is 23.9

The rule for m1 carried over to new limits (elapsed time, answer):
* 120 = 25.5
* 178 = 23.8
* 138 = 21.57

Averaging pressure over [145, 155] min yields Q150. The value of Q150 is 23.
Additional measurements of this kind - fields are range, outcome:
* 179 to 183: 24.5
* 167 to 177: 23.3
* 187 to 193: 24.9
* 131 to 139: 20.6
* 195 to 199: 22.4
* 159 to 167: 25.4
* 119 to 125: 23.5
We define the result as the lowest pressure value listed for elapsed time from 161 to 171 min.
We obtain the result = 24.89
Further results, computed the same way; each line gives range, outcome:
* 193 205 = 21.97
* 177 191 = 23.8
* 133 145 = 20.28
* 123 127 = 20.87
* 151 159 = 22.12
